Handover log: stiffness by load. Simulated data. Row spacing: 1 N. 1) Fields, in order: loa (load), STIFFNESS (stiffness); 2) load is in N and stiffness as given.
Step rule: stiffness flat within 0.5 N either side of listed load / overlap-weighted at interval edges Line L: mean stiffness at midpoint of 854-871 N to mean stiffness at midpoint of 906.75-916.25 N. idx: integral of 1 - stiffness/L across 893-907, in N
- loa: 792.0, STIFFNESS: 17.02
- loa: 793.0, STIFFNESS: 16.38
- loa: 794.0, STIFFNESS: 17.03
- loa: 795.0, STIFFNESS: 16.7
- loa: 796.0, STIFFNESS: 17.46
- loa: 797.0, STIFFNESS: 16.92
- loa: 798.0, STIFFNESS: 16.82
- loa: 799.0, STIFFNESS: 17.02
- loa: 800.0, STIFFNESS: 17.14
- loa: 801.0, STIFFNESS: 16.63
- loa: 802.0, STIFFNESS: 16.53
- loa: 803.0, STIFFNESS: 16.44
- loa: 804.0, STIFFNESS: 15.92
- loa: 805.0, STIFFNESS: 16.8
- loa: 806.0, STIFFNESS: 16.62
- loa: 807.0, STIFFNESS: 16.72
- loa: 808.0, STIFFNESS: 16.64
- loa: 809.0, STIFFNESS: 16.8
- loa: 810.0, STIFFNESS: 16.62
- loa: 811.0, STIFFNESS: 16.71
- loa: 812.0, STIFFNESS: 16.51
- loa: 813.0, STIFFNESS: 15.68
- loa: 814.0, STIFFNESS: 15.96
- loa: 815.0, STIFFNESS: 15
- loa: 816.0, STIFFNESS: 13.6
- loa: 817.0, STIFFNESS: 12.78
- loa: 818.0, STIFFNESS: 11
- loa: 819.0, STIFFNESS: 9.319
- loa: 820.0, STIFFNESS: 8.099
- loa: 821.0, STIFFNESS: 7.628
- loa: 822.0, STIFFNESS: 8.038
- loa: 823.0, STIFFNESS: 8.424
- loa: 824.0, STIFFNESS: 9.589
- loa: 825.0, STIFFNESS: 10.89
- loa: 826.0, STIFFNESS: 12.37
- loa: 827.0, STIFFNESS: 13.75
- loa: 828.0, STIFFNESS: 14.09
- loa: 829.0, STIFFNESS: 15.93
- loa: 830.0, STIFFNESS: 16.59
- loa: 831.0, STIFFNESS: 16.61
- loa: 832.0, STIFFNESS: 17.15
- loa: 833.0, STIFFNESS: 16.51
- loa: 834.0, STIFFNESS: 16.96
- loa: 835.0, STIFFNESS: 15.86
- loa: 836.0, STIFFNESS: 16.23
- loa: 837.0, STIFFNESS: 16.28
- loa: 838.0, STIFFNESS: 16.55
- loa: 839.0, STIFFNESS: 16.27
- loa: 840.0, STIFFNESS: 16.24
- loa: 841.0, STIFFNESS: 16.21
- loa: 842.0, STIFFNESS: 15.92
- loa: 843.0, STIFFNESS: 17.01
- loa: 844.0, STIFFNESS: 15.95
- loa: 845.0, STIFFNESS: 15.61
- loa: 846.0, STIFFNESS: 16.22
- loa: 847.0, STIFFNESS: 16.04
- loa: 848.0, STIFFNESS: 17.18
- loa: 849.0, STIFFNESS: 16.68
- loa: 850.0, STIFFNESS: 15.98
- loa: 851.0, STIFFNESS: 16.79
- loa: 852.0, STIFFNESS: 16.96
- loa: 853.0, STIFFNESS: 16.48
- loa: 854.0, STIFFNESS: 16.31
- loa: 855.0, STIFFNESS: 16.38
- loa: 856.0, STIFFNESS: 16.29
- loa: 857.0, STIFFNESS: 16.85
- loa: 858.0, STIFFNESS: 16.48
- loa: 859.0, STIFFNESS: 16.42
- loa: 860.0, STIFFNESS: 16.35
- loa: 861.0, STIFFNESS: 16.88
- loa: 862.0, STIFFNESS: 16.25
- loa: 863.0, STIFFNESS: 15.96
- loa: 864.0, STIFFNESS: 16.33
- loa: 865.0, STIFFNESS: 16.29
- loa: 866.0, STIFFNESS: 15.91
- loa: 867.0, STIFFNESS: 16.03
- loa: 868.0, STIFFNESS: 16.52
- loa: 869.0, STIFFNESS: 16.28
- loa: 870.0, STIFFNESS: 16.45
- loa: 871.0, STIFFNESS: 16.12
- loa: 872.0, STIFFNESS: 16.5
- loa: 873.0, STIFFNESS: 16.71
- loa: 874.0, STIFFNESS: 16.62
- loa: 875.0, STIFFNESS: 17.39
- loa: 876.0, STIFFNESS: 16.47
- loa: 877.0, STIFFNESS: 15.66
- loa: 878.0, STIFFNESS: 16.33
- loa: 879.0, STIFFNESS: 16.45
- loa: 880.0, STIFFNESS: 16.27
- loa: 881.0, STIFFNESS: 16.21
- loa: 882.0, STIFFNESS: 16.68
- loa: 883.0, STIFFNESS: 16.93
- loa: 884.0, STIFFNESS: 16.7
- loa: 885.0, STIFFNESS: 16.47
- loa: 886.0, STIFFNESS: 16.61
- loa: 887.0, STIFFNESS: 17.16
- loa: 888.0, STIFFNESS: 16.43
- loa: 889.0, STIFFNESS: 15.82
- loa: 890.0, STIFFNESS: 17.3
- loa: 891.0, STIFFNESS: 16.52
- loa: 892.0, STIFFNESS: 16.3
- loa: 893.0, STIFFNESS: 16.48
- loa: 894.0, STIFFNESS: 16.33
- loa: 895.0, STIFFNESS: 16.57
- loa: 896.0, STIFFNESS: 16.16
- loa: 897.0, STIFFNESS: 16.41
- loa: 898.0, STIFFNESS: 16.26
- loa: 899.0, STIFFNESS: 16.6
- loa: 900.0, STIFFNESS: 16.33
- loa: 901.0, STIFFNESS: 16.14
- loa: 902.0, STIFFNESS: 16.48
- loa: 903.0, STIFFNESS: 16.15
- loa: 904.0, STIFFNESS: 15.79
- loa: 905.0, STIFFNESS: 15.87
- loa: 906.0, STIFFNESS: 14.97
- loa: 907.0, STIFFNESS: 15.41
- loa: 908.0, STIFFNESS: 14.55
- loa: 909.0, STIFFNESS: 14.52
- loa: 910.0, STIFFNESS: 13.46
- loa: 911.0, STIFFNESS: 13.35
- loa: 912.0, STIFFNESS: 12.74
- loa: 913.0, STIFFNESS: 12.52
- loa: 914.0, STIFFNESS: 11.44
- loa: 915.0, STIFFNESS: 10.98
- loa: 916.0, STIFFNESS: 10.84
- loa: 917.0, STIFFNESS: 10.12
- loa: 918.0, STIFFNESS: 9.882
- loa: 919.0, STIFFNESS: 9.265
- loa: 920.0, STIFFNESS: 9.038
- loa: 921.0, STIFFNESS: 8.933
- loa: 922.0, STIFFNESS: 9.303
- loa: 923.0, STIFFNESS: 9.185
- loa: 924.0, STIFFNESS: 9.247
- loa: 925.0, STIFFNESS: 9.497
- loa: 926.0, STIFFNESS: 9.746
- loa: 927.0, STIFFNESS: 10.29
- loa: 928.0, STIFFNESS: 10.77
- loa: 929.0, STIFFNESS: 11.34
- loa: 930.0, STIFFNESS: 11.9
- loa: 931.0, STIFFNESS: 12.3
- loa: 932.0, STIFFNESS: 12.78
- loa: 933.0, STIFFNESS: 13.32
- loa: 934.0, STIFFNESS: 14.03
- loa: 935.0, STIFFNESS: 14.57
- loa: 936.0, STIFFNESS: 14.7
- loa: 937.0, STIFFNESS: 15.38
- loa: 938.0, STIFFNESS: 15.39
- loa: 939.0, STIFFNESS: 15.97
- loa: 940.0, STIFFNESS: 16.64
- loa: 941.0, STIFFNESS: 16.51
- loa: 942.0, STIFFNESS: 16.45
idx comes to -2.42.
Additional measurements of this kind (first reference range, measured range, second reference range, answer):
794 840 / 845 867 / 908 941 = -4.0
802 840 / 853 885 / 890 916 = -3.4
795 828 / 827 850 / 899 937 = -3.9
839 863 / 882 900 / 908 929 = -4.7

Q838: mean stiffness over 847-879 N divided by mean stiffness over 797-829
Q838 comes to 1.16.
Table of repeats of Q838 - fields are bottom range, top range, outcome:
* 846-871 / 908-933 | 0.68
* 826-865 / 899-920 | 0.83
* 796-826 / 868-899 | 1.16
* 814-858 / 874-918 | 1.05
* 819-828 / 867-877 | 1.64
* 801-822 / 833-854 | 1.13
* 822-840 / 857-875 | 1.13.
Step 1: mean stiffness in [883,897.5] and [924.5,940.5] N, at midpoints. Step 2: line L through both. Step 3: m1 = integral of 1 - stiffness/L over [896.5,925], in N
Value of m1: 3.7 N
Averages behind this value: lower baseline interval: 16.5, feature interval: 13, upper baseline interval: 13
